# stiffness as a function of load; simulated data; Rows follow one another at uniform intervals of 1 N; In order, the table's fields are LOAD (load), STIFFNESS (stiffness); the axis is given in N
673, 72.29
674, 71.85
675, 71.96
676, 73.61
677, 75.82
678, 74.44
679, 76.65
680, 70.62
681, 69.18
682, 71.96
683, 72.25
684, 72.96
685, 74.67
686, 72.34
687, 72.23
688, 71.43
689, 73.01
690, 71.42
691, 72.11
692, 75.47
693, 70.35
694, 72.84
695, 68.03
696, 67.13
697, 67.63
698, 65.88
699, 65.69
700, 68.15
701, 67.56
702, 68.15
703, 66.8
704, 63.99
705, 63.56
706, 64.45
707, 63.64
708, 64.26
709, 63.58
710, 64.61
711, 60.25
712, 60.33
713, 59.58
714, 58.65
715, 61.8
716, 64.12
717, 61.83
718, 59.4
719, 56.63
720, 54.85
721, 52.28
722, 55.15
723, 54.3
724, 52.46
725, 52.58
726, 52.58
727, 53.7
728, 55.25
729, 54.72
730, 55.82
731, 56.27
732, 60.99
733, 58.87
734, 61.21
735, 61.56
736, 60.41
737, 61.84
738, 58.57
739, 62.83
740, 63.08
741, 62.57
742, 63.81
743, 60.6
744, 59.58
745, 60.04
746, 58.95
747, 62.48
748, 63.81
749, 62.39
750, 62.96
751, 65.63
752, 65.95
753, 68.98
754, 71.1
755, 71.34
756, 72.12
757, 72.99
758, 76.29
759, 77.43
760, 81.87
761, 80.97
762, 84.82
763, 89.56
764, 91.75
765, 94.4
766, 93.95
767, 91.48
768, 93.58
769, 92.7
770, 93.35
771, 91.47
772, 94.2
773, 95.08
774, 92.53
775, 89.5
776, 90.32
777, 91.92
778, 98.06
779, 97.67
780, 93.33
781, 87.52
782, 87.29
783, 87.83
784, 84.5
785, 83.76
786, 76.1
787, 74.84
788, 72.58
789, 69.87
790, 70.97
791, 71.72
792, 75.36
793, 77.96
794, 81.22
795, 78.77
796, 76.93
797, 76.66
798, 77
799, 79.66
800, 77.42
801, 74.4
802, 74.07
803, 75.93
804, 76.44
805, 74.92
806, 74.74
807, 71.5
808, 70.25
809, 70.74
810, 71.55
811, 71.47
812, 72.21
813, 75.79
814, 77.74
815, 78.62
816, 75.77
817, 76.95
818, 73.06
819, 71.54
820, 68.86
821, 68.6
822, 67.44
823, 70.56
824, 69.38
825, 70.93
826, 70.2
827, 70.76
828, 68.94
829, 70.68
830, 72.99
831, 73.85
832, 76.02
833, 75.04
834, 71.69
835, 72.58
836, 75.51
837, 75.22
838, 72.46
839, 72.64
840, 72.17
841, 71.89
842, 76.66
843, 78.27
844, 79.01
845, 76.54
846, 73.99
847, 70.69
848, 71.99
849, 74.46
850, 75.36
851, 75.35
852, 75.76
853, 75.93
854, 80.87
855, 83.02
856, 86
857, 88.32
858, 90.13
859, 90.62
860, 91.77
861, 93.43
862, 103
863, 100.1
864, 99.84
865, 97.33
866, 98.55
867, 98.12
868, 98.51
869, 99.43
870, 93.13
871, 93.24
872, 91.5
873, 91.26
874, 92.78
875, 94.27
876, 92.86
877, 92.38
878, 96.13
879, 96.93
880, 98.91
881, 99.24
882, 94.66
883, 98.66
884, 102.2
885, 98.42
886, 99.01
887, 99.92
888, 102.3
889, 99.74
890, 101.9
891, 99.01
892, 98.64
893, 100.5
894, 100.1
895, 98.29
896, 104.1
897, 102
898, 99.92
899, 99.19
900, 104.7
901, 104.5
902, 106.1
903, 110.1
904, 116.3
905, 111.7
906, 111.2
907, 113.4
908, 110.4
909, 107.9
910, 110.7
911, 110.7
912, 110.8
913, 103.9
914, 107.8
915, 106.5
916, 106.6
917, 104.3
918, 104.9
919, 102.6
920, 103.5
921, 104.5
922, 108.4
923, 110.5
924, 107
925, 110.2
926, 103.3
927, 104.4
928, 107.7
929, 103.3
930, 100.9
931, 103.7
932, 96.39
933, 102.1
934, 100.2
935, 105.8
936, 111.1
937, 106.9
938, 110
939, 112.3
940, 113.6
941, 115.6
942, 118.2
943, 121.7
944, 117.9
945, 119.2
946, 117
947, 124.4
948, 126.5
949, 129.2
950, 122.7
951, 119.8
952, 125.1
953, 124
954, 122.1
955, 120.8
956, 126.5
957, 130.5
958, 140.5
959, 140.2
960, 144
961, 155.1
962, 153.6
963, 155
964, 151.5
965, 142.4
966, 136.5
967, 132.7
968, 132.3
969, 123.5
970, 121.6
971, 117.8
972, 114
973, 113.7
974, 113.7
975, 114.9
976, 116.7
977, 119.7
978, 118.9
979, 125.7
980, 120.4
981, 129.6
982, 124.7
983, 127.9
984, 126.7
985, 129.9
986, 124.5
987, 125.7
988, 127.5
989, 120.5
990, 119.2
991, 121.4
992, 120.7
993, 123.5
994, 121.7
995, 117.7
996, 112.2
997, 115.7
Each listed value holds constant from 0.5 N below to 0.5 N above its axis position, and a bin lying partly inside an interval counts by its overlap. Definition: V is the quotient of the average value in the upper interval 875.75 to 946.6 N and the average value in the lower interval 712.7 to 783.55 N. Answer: 1.48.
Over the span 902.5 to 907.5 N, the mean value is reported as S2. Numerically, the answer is 113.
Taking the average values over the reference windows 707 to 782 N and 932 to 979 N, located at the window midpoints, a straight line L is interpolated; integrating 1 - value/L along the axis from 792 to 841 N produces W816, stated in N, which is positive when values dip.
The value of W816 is 8.1 N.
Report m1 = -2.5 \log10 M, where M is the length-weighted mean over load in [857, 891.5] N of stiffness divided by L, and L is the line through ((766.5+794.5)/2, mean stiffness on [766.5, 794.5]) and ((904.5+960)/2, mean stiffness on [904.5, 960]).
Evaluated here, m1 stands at 0.07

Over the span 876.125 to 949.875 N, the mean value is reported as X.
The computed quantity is 106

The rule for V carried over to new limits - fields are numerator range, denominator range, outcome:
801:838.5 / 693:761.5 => 1.15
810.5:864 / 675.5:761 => 1.18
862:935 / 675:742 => 1.59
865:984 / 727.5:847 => 1.50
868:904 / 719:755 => 1.66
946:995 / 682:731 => 2.00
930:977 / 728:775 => 1.69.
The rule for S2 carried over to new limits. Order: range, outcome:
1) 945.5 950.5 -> 124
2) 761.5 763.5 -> 87.2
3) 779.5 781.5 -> 90.4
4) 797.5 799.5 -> 78.3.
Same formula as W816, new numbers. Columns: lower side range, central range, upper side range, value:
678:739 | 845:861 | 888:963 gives 2.62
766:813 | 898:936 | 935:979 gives 2.76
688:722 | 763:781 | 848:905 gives -3.81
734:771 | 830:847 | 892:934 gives 2.99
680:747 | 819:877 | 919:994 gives 8.55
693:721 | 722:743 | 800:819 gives 2.60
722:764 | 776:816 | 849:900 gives -1.18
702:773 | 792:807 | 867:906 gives 0.75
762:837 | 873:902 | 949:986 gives 1.71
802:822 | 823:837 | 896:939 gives 1.20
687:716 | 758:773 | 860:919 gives -2.06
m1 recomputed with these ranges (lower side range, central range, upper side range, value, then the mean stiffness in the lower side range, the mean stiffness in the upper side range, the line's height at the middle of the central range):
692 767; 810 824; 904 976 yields 0.192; 65.3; 117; 86.9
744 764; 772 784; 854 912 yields -0.197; 71.3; 99.4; 76.5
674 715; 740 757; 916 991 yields 0.221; 68.6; 120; 79.3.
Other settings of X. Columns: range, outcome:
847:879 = 89.7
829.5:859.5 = 76.8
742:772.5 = 76.7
